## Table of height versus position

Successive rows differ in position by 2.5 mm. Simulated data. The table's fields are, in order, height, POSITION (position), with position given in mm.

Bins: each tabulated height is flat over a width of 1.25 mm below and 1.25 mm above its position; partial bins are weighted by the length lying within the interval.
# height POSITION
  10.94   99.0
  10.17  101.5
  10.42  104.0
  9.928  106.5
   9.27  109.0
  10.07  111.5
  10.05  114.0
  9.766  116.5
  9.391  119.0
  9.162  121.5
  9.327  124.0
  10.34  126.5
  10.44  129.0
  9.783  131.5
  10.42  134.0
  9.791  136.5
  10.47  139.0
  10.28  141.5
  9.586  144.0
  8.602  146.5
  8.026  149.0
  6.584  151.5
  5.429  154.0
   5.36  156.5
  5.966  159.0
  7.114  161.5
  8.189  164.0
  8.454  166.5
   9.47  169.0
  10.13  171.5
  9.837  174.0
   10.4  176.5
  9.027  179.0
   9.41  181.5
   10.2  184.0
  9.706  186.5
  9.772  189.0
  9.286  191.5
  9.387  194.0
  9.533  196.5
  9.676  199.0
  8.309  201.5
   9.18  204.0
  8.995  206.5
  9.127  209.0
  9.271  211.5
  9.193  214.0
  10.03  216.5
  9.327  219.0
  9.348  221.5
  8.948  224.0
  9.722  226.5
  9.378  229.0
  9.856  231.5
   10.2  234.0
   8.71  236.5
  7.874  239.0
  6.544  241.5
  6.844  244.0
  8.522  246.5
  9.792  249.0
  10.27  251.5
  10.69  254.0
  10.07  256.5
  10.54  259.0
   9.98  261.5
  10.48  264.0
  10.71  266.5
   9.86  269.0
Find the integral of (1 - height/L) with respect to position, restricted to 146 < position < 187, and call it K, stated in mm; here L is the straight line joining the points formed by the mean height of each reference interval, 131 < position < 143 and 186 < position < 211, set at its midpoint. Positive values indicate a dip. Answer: 5.9 mm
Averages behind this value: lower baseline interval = 10.2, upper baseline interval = 9.28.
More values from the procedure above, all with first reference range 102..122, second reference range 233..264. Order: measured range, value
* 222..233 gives -0.2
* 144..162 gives 5.1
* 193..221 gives 0.3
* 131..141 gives -0.5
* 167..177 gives -0.3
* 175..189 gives -0.4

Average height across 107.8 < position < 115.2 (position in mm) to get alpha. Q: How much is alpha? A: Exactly 9.8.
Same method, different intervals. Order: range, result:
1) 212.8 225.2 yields 9.37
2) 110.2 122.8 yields 9.68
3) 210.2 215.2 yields 9.23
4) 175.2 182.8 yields 9.62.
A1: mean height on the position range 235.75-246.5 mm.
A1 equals 7.56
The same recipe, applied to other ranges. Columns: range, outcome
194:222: 9.27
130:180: 8.65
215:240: 9.35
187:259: 9.24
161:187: 9.32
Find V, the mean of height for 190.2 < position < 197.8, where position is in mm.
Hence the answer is 9.41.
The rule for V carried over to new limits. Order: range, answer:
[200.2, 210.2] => 8.91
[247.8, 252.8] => 10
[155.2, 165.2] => 6.64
